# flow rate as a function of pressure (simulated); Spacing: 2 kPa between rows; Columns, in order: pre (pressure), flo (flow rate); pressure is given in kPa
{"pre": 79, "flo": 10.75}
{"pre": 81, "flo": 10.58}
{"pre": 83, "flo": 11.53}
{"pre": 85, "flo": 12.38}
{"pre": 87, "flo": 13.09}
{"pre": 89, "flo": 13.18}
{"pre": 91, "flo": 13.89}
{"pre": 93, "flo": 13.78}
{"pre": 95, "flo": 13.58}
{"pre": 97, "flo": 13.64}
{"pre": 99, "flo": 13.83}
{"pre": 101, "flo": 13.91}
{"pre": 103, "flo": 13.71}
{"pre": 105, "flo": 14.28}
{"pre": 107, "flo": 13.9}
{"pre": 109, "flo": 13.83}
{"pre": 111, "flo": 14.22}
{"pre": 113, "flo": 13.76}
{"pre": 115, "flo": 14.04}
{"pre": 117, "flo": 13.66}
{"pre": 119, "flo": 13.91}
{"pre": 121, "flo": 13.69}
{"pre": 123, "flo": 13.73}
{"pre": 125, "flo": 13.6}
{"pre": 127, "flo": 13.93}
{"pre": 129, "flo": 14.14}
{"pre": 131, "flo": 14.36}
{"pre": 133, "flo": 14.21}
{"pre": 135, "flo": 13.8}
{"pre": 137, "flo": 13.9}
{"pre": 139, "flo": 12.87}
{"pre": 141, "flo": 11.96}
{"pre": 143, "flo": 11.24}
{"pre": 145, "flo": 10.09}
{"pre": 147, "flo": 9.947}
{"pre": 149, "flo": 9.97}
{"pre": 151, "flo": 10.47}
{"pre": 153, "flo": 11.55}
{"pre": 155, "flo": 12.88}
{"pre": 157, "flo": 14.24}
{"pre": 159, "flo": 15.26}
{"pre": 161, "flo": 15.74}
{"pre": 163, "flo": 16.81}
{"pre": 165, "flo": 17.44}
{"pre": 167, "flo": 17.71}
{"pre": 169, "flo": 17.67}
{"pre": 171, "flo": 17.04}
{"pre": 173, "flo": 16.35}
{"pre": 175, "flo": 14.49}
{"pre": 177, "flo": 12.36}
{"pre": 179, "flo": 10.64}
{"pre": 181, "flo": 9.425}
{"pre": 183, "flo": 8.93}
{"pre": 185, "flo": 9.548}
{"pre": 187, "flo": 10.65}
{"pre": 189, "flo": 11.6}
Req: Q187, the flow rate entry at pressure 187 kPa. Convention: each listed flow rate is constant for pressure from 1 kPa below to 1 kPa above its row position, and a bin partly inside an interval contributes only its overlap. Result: 10.65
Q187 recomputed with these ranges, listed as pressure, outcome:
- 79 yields 10.75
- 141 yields 11.96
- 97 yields 13.64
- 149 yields 9.97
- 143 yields 11.24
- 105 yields 14.28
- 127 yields 13.93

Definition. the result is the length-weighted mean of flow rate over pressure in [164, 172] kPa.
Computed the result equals 17.5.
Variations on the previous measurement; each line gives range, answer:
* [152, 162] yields 13.9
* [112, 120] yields 13.8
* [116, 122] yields 13.8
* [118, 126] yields 13.7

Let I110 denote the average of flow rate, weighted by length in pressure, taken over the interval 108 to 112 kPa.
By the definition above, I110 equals 14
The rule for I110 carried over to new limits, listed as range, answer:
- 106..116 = 13.9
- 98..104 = 13.8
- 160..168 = 16.9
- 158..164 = 15.9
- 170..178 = 15.1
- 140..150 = 10.6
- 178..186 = 9.64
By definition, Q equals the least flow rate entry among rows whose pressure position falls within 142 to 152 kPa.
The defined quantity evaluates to 9.947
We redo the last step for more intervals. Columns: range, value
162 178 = 12.36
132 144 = 11.24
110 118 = 13.66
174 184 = 8.93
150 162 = 10.47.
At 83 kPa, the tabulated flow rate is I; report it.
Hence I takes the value 11.53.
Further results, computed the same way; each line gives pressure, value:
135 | 13.8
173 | 16.35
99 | 13.83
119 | 13.91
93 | 13.78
